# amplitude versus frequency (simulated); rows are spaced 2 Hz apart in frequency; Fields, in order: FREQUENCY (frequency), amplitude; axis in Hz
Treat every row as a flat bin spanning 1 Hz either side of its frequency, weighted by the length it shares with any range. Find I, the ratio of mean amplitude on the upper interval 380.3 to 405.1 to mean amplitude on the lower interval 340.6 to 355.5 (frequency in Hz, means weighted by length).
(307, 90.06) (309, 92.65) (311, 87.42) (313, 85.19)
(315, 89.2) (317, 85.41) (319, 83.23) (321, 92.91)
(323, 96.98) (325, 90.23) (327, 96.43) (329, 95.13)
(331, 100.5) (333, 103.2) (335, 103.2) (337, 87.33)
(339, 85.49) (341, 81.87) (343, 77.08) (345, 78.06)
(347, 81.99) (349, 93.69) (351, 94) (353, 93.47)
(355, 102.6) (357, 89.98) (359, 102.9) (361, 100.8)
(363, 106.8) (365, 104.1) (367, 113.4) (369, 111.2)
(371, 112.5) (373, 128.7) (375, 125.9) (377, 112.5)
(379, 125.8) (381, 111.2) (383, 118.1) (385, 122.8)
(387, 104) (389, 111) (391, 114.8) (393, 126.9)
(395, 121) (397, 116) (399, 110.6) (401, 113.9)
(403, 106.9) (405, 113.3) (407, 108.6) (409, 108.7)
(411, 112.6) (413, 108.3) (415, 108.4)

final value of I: 1.31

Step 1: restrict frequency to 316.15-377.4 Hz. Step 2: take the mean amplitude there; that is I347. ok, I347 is 97.7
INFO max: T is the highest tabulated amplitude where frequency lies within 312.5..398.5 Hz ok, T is 128.7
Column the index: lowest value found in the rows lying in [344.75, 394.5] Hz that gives 78.06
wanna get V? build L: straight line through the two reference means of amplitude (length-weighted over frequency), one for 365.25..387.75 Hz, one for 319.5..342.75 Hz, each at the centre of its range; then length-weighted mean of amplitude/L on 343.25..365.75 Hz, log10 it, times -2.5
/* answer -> 0.12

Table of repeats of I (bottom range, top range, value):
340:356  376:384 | 1.33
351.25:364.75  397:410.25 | 1.11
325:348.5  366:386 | 1.31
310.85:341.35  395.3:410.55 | 1.22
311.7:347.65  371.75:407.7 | 1.30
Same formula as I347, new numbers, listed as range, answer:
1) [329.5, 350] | 89.4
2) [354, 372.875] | 106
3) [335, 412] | 106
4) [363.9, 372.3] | 111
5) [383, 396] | 117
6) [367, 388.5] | 117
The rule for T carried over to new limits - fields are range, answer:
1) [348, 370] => 113.4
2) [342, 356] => 102.6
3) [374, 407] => 126.9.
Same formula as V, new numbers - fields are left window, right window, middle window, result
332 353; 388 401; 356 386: -0.08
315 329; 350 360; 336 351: 0.13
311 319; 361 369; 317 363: 0.05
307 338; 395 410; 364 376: -0.12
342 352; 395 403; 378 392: -0.09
